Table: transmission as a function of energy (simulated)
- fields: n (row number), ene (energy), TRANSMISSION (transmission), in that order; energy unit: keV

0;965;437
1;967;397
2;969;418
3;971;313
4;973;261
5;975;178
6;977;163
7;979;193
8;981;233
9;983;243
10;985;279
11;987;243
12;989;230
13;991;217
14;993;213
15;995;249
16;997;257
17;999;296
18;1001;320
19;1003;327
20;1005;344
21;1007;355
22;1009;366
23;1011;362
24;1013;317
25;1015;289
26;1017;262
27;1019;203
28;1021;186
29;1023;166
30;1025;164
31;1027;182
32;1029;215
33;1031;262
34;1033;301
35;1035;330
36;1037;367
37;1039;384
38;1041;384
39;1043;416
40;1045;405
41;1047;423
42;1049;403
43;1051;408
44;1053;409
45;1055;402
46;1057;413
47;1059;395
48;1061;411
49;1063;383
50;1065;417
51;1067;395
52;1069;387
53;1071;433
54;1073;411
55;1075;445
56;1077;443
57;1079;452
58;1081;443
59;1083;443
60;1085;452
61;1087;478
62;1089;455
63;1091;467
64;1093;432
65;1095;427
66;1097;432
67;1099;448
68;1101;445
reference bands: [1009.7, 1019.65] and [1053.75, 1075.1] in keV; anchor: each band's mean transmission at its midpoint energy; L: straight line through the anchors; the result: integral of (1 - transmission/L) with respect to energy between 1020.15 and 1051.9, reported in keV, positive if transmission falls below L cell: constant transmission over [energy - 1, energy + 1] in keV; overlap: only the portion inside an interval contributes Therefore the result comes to 3.10 keV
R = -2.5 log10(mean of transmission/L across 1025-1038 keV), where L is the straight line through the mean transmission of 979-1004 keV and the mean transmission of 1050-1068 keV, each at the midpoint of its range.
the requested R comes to 0.28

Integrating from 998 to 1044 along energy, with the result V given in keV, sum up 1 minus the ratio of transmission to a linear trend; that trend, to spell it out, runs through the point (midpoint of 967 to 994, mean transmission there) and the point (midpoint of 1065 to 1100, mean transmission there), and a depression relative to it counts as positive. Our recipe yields 3.90 keV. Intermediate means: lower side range 251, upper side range 437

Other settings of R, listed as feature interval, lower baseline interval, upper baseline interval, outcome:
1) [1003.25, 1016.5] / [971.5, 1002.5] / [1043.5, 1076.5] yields -0.15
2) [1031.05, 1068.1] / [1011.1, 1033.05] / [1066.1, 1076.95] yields -0.16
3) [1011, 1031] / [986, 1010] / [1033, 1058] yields 0.41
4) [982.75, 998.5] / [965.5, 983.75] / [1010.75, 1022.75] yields 0.10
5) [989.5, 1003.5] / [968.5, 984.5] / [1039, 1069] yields 0.09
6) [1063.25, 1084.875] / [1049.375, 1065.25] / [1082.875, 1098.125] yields 0.00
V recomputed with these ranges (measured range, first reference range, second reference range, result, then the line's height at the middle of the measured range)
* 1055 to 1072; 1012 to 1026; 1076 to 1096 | -1.4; 374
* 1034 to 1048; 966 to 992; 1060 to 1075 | -0.9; 363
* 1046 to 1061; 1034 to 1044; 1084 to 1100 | -0.4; 396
